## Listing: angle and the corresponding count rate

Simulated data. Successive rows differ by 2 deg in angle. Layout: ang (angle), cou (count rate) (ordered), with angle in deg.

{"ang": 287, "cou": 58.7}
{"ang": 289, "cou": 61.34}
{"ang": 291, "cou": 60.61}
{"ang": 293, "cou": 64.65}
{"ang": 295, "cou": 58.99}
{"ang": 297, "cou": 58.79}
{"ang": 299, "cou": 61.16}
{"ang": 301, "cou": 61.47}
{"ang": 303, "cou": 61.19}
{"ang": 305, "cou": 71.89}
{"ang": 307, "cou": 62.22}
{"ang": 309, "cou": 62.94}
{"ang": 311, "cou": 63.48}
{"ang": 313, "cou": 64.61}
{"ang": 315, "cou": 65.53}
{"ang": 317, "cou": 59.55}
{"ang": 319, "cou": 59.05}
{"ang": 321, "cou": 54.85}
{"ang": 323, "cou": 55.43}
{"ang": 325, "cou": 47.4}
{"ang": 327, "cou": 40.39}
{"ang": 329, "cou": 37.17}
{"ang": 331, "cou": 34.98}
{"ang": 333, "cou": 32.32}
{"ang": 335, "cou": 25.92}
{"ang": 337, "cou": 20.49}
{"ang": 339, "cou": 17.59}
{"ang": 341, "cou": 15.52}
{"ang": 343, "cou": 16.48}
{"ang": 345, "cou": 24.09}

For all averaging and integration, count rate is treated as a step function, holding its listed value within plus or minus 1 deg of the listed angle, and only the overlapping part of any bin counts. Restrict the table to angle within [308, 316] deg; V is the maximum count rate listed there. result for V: 65.53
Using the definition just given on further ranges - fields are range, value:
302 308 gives 71.89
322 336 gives 55.43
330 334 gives 34.98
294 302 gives 61.47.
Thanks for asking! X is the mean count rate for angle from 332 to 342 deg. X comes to 22.4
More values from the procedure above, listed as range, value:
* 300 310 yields 63.9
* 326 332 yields 37.5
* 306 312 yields 62.9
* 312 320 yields 62.2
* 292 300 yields 60.9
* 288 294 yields 62.2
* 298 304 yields 61.3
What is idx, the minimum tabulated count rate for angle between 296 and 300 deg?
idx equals 58.79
